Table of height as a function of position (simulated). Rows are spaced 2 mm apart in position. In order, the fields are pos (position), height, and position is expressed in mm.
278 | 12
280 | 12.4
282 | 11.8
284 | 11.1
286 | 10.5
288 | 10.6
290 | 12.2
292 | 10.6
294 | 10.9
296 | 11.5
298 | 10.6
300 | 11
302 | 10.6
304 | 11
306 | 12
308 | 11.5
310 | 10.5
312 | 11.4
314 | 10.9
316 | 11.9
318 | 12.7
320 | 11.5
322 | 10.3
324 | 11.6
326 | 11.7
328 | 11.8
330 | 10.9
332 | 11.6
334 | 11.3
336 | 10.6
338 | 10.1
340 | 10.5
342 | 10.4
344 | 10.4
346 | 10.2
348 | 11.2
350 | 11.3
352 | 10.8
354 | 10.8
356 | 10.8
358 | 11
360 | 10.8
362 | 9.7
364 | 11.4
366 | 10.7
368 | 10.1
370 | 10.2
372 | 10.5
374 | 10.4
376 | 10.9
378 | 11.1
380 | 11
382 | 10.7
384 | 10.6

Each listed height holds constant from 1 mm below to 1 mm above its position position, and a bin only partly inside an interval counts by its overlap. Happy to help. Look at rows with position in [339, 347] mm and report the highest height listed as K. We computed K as 10.5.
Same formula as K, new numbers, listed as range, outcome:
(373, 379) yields 11.1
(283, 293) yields 12.2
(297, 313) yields 12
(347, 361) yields 11.3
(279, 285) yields 12.4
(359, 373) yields 11.4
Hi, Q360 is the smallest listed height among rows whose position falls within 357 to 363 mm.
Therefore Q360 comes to 9.7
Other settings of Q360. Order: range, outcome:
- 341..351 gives 10.2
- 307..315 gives 10.5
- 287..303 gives 10.6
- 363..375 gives 10.1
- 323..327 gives 11.6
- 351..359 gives 10.8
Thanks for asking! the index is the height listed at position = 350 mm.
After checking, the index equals 11.3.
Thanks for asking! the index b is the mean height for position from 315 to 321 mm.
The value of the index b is 12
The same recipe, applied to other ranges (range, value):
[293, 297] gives 11.2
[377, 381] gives 11.1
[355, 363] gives 10.6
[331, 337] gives 11.2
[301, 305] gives 10.8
